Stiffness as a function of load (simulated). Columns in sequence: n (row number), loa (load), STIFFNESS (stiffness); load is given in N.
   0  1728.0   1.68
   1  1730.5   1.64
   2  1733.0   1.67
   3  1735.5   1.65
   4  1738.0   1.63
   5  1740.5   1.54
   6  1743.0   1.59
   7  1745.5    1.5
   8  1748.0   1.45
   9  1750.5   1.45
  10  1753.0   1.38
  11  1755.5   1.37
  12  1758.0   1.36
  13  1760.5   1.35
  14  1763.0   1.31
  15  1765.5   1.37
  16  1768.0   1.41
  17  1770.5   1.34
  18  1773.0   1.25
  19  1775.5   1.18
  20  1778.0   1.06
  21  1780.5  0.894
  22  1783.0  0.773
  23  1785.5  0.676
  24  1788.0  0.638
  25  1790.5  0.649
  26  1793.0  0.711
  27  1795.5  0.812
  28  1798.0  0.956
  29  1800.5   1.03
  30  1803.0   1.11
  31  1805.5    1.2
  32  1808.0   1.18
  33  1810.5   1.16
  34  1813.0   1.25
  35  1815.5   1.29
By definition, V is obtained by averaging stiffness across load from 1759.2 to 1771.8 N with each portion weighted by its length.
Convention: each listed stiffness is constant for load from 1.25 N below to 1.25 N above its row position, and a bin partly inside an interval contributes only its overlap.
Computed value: 1.36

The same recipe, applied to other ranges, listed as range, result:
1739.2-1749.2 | 1.52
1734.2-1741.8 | 1.61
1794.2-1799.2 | 0.882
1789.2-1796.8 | 0.725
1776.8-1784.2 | 0.909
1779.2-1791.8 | 0.727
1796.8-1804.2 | 1.03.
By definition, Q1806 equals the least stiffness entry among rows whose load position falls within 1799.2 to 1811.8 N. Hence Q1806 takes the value 1.03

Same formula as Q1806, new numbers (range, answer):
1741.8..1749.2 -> 1.45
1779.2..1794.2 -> 0.638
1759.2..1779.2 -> 1.06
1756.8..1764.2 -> 1.31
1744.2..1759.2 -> 1.36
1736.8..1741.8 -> 1.54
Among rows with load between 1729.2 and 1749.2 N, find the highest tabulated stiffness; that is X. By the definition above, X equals 1.67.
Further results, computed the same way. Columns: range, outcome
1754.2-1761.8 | 1.37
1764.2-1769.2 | 1.41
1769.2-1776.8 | 1.34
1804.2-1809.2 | 1.2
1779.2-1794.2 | 0.894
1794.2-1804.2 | 1.11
